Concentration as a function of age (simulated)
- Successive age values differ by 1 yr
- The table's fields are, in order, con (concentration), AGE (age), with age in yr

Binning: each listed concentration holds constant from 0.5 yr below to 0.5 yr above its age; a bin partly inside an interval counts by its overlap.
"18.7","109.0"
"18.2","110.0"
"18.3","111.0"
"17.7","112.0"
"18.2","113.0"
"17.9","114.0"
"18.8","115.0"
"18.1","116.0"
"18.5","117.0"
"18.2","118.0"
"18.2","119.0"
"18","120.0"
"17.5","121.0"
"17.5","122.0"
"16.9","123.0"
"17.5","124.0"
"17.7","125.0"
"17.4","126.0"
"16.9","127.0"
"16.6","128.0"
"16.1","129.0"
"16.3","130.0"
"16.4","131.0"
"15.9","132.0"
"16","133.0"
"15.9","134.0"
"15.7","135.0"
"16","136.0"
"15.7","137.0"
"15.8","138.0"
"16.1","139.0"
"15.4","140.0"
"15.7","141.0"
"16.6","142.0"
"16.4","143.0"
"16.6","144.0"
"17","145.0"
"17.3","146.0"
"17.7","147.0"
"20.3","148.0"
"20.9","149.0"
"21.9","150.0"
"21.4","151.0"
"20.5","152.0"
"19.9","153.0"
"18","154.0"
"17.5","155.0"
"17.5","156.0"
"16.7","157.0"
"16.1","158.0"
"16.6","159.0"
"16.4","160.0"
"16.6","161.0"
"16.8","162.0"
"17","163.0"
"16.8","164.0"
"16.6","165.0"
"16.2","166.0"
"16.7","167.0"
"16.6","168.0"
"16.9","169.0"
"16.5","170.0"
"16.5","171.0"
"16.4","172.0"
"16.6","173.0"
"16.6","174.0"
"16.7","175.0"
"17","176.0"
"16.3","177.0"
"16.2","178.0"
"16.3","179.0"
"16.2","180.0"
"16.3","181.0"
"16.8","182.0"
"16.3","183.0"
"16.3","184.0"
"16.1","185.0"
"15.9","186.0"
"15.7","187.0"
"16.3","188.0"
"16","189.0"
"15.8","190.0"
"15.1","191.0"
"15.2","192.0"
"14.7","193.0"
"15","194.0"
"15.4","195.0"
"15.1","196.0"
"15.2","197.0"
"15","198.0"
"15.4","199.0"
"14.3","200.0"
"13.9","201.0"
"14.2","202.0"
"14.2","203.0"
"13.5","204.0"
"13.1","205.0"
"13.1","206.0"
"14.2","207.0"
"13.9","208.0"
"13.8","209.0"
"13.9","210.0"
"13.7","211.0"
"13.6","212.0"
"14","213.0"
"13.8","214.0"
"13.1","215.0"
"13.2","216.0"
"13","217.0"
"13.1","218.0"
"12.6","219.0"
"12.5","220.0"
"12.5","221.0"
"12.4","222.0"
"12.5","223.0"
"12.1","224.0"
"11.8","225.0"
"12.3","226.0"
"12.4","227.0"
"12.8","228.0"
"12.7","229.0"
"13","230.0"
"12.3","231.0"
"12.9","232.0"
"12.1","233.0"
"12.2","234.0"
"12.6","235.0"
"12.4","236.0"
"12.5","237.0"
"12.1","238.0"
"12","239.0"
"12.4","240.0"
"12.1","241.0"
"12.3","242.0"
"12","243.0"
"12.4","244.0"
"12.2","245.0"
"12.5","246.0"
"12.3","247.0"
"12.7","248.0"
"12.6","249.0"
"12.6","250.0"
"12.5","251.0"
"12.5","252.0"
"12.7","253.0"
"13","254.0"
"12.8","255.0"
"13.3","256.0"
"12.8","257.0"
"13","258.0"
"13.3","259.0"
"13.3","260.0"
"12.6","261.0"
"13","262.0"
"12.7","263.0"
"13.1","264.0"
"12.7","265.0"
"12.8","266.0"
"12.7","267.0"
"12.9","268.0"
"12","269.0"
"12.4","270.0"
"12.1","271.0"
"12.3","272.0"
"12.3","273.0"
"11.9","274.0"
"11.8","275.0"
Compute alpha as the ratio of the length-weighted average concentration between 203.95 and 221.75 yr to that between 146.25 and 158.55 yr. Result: 0.7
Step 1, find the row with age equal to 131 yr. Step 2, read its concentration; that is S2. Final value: 16.4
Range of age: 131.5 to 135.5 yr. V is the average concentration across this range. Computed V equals 15.9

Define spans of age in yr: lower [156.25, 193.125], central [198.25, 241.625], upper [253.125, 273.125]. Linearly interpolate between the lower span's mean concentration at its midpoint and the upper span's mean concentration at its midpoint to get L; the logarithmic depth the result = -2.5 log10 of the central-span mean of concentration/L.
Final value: 0.12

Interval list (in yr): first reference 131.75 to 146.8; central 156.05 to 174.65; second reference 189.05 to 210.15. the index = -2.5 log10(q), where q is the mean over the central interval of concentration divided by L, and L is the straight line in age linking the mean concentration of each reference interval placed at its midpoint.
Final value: -0.08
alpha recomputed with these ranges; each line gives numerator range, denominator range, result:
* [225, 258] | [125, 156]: 0.72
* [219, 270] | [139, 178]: 0.73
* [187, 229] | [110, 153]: 0.79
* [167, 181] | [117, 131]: 0.95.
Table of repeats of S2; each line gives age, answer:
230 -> 13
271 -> 12.1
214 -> 13.8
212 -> 13.6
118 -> 18.2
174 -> 16.6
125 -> 17.7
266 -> 12.8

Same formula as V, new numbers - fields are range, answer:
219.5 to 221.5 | 12.5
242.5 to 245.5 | 12.2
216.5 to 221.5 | 12.7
